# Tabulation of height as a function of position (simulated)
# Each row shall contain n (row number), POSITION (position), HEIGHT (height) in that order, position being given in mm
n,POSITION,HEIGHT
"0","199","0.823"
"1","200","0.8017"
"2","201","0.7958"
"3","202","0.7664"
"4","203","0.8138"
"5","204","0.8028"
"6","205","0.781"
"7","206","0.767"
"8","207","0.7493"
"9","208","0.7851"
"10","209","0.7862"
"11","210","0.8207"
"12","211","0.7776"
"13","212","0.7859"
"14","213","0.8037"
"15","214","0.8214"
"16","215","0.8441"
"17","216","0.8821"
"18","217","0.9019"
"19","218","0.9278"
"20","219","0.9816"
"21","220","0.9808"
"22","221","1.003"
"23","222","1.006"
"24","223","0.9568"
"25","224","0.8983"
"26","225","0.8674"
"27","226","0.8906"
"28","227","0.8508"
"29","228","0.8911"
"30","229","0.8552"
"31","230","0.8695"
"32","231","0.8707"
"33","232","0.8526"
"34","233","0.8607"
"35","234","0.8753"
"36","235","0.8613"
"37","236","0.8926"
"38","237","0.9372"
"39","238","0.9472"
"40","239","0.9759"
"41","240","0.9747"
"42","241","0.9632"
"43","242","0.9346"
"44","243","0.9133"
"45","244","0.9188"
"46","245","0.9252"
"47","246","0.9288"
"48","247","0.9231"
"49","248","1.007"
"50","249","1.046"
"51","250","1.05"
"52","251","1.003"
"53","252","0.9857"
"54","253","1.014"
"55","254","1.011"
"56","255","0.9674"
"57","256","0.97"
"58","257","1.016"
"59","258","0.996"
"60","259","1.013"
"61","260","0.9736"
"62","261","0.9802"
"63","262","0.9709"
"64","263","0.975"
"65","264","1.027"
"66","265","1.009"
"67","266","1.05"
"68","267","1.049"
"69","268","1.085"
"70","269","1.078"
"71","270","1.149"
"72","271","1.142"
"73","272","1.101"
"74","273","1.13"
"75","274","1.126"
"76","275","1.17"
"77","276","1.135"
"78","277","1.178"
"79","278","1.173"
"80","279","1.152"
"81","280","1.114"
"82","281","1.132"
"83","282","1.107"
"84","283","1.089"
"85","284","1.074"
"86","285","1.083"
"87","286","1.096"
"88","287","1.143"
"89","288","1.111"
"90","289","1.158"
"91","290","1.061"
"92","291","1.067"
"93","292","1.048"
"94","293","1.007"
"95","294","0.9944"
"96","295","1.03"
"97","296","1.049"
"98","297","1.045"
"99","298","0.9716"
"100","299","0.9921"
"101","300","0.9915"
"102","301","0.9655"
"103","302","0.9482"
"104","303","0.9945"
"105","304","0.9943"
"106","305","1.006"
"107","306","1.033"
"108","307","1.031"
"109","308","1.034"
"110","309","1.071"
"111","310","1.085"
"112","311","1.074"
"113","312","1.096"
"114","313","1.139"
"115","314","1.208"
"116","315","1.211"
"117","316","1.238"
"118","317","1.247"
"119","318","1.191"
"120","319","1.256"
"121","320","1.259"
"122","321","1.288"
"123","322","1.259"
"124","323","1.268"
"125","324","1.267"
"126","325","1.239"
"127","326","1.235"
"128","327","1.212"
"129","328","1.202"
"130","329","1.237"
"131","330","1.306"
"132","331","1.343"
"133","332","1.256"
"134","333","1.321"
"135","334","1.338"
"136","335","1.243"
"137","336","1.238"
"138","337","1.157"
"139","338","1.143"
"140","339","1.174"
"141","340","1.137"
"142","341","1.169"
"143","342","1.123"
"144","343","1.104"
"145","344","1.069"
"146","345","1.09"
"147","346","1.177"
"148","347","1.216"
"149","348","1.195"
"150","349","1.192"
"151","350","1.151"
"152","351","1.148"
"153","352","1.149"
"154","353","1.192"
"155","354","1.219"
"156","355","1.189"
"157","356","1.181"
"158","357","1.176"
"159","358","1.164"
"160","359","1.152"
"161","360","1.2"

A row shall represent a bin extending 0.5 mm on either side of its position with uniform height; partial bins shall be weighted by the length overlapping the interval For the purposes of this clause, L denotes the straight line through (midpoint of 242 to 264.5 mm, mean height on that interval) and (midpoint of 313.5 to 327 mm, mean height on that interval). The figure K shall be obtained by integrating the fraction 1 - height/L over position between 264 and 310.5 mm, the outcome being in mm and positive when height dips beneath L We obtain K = 1.7 mm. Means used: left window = 0.981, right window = 1.24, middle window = 1.07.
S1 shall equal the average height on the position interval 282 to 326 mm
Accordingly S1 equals 1.1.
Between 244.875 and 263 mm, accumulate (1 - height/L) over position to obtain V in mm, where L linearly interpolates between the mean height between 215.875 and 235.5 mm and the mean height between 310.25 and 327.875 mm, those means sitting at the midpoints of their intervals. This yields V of 0.2 mm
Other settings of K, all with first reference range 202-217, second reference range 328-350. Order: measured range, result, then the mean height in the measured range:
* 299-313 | 0.91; 1.03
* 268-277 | -1.20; 1.13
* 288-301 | 0.35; 1.03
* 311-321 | -0.64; 1.2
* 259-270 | -0.60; 1.03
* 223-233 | -0.18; 0.875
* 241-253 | -0.65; 0.969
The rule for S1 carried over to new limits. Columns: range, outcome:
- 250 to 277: 1.05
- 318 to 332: 1.26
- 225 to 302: 1.01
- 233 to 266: 0.968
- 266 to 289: 1.12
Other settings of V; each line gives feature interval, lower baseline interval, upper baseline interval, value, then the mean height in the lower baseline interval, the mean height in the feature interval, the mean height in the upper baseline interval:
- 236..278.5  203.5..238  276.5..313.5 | -2.47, 0.867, 1.02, 1.06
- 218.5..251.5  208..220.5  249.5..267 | -0.22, 0.857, 0.931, 1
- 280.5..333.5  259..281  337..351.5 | -0.50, 1.08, 1.13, 1.15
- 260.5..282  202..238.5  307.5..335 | -0.99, 0.865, 1.09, 1.22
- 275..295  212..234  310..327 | -0.02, 0.893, 1.1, 1.21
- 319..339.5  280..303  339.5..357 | -2.30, 1.05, 1.25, 1.16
